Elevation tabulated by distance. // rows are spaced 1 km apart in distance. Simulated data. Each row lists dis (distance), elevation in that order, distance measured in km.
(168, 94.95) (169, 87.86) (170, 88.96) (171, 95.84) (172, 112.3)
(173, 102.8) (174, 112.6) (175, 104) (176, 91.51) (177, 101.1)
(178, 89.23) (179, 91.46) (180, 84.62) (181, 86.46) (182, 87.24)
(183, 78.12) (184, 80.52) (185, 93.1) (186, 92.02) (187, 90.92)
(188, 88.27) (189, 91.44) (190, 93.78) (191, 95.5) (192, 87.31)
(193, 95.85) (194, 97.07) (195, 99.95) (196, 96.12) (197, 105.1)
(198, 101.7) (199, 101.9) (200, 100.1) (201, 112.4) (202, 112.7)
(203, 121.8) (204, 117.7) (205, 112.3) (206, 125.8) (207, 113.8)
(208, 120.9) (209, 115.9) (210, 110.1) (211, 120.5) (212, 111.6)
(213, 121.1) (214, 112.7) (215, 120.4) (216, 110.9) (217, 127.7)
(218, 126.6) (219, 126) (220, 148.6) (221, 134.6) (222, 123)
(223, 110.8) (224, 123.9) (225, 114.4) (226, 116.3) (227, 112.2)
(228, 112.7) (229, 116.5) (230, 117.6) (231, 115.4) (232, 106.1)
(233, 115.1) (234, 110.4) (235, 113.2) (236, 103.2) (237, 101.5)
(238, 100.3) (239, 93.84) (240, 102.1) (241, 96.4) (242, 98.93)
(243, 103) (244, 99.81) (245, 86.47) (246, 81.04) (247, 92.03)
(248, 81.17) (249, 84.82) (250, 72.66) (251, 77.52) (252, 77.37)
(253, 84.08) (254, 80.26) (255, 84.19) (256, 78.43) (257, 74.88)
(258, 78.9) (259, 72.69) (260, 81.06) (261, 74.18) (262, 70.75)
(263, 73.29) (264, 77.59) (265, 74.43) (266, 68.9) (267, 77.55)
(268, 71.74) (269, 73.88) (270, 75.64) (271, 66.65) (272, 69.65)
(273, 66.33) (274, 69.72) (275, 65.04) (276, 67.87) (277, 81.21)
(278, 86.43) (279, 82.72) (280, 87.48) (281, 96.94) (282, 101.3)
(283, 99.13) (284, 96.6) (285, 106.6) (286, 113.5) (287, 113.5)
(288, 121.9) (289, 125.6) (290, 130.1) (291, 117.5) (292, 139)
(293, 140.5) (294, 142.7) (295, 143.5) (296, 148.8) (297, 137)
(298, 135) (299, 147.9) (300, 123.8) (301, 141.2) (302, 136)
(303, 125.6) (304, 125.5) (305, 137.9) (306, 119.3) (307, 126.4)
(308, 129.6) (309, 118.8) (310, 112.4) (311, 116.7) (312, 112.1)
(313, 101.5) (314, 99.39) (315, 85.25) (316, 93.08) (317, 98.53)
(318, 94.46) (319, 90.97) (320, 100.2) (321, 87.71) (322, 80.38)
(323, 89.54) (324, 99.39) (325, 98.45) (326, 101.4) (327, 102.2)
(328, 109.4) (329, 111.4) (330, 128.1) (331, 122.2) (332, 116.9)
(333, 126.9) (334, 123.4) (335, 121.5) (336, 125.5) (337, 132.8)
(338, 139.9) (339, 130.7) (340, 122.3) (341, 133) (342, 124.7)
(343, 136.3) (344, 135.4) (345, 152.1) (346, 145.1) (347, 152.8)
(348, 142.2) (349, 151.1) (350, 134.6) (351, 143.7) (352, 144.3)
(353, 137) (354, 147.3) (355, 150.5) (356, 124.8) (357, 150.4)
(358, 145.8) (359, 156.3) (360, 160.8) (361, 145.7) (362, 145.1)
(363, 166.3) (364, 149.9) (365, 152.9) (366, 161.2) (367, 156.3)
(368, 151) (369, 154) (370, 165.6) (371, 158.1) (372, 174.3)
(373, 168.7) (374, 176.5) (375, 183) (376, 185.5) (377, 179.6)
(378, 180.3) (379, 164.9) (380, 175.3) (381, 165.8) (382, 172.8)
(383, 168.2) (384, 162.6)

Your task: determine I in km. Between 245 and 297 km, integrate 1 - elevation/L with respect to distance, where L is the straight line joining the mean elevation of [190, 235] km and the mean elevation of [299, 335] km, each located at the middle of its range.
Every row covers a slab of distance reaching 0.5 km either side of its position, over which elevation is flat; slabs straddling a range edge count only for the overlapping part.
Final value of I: 9.91 km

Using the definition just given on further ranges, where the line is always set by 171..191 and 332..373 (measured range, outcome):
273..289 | 3.95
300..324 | 4.03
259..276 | 6.69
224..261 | 5.16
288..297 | -0.62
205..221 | -2.82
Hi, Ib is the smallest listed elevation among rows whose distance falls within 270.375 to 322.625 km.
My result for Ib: 65.04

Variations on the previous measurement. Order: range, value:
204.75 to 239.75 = 93.84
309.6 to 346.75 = 80.38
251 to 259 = 72.69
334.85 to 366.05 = 121.5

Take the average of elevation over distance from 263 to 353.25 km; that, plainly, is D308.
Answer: 112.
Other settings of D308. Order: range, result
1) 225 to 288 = 89.7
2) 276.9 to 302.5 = 120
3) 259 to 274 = 72.9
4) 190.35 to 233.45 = 114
